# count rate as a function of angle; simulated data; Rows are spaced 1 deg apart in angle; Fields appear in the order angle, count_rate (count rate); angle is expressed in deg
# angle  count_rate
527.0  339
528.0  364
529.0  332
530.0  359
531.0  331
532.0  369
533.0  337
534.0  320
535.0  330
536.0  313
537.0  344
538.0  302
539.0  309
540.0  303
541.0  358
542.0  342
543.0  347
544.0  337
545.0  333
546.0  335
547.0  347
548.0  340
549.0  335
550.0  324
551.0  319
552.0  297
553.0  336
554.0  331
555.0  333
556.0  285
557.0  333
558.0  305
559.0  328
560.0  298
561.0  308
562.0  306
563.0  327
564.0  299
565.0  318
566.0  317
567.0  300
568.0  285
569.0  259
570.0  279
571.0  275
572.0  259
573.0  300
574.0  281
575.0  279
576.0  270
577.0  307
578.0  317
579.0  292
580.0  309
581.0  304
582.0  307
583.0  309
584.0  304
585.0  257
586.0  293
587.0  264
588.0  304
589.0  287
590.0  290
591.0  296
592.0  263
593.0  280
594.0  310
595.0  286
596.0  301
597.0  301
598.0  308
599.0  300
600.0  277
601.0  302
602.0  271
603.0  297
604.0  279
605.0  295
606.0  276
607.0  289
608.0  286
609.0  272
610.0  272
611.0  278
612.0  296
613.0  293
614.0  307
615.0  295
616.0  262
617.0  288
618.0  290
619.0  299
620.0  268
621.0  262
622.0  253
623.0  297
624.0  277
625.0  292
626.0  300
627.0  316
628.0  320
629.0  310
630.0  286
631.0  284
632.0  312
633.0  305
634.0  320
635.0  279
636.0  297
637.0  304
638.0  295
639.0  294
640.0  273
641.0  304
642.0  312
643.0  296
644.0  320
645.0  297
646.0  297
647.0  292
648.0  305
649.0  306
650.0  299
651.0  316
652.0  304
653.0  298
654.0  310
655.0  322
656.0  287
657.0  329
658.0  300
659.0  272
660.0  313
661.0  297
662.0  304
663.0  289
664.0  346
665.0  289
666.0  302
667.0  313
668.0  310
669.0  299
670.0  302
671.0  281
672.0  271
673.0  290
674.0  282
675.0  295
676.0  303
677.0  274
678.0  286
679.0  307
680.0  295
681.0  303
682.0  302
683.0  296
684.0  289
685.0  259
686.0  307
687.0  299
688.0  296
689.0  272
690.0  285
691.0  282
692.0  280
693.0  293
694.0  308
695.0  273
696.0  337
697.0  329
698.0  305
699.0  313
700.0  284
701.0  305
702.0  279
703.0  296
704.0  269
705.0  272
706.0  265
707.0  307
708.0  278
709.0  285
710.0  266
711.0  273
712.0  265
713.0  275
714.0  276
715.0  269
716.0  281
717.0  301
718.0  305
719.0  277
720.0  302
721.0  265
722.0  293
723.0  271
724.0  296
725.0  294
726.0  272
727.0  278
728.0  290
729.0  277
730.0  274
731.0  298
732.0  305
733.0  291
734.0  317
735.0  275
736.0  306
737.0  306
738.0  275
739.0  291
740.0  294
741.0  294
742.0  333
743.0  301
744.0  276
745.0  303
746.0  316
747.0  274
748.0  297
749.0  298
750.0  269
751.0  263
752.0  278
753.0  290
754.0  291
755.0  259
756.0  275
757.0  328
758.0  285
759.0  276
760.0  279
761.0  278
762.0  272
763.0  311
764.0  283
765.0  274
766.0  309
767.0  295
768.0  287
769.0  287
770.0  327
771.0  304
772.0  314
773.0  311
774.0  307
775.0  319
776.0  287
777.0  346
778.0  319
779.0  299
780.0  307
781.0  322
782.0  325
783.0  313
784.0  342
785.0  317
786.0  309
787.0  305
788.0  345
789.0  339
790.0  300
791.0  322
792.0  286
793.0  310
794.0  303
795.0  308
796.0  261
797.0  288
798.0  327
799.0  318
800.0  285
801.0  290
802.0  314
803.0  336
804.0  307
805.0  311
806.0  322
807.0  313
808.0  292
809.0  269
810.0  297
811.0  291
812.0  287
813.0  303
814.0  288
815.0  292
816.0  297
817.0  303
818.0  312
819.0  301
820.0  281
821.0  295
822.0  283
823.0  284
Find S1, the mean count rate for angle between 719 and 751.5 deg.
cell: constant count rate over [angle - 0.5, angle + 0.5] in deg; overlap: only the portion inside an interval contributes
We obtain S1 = 290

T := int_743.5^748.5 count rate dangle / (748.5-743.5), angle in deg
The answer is 293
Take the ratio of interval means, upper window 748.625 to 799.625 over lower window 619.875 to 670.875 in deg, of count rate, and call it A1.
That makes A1 1.0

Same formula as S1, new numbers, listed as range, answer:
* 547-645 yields 296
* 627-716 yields 295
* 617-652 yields 296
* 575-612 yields 290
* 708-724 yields 281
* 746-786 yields 298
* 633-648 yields 299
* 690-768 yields 289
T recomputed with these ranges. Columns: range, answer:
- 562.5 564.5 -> 313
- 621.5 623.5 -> 275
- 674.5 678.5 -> 290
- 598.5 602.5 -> 288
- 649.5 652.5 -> 306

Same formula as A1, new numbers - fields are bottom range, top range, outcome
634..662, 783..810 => 1.02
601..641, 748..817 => 1.04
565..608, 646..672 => 1.04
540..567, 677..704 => 0.91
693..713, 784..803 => 1.07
